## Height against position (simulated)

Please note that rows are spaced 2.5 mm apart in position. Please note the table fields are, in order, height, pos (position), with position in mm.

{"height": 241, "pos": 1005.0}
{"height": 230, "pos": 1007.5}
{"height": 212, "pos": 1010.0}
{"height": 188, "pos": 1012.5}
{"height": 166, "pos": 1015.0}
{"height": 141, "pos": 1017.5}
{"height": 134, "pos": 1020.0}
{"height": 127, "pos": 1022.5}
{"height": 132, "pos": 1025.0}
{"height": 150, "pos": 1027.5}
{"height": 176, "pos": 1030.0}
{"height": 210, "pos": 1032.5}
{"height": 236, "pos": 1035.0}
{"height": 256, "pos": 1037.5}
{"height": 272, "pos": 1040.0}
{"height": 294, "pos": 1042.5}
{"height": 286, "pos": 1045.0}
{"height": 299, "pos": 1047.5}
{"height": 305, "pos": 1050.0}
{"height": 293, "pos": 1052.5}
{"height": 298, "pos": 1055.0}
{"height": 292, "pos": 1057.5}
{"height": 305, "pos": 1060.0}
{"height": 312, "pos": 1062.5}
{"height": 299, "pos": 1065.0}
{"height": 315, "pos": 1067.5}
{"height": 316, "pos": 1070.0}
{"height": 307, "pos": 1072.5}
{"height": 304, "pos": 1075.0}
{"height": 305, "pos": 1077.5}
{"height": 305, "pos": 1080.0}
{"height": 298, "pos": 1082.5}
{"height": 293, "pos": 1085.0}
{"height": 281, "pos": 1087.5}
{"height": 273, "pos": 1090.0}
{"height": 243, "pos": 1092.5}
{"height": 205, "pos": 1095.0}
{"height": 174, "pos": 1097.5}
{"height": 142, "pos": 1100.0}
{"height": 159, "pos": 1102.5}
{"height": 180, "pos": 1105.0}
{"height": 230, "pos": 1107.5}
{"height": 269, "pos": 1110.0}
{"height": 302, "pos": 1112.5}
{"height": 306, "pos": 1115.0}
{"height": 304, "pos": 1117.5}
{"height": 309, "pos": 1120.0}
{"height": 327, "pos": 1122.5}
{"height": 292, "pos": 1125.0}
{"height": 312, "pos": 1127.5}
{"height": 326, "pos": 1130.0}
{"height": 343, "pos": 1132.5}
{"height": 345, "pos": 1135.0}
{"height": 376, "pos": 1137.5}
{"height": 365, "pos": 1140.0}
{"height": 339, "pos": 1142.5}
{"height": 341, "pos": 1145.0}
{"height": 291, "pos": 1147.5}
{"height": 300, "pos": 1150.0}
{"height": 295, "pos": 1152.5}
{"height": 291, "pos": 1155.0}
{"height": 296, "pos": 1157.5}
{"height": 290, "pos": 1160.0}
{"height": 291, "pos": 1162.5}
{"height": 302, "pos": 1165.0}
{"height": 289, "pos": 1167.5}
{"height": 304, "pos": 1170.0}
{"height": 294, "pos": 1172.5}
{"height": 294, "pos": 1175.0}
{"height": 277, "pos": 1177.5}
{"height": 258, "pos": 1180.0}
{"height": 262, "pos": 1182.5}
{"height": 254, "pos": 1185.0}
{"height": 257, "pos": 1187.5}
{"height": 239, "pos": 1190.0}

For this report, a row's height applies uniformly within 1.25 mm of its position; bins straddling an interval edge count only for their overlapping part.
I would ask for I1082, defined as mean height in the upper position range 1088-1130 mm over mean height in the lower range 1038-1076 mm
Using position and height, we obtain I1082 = 0.9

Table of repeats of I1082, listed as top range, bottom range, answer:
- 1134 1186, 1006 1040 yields 1.63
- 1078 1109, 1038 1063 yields 0.80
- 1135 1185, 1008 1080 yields 1.22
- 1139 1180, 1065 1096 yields 1.05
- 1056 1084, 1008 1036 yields 1.78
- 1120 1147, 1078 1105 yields 1.41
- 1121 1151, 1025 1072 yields 1.22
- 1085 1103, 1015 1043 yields 1.15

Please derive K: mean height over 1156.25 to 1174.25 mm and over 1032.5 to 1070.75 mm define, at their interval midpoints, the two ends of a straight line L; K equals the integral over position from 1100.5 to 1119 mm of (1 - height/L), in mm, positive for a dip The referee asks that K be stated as 2.89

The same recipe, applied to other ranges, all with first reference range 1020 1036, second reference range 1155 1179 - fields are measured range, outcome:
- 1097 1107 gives 2.8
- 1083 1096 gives -2.3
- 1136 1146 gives -3.2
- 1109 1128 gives -4.1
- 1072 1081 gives -4.0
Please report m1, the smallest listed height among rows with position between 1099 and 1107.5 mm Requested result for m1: 142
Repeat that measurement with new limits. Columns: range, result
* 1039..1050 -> 272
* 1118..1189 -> 254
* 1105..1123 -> 180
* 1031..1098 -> 174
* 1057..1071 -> 292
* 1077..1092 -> 273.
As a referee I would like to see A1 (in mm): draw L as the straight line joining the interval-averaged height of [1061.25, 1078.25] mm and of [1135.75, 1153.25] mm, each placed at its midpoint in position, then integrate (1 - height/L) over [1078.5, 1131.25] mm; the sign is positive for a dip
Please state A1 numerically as 9.2 mm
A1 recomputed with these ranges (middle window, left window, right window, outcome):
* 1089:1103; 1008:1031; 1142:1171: 2.2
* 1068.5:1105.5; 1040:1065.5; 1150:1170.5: 5.3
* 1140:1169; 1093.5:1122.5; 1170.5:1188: -4.9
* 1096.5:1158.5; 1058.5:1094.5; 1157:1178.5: 1.0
